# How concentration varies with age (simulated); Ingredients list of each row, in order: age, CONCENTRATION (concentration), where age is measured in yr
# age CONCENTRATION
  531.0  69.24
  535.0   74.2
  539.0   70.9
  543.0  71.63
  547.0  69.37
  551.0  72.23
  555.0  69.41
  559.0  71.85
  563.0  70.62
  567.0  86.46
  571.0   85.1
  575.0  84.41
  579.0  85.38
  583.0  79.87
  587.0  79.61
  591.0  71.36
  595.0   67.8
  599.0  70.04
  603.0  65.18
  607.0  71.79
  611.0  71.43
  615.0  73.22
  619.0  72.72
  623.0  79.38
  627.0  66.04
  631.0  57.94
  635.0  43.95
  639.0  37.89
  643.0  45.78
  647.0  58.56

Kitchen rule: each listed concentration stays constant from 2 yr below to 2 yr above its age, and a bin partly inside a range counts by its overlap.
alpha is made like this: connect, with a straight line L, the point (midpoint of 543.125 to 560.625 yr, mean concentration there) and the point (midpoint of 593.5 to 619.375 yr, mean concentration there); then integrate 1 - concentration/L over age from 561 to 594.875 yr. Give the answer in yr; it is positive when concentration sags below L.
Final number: -4.4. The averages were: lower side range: 70.8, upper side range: 70.2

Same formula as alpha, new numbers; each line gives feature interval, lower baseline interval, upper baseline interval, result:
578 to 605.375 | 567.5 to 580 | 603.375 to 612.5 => 1.4 yr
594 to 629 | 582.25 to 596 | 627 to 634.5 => -3.2 yr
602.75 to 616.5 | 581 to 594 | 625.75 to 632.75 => -0.5 yr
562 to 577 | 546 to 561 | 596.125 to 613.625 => -2.5 yr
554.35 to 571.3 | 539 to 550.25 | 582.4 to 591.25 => -0.6 yr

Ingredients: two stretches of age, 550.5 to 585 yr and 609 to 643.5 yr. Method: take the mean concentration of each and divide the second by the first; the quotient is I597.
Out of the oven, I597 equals 0.78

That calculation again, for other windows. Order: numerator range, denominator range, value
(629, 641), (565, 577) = 0.55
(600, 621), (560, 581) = 0.86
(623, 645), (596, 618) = 0.75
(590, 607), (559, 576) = 0.86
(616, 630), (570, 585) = 0.86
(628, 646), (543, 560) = 0.68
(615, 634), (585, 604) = 0.96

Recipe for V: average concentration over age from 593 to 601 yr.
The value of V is 68.9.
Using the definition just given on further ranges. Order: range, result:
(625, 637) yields 56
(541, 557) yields 70.7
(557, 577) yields 79.7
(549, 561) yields 71.2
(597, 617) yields 70.3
